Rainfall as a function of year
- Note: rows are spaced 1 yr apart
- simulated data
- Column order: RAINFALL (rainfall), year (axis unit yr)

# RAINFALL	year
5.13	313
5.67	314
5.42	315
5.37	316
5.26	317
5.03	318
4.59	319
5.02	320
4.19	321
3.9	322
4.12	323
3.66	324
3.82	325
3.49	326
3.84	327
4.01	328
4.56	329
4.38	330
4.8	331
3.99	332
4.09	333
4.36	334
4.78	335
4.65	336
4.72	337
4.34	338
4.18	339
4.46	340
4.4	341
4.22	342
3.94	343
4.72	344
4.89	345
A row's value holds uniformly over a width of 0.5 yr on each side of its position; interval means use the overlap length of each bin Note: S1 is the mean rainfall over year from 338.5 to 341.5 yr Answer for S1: 4.35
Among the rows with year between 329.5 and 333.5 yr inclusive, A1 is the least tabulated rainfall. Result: 3.99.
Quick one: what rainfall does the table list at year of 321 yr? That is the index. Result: 4.19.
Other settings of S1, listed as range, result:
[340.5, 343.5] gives 4.19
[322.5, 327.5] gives 3.79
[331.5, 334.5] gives 4.15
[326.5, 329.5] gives 4.14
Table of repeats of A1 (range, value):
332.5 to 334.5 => 4.09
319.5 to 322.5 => 3.9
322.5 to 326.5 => 3.49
